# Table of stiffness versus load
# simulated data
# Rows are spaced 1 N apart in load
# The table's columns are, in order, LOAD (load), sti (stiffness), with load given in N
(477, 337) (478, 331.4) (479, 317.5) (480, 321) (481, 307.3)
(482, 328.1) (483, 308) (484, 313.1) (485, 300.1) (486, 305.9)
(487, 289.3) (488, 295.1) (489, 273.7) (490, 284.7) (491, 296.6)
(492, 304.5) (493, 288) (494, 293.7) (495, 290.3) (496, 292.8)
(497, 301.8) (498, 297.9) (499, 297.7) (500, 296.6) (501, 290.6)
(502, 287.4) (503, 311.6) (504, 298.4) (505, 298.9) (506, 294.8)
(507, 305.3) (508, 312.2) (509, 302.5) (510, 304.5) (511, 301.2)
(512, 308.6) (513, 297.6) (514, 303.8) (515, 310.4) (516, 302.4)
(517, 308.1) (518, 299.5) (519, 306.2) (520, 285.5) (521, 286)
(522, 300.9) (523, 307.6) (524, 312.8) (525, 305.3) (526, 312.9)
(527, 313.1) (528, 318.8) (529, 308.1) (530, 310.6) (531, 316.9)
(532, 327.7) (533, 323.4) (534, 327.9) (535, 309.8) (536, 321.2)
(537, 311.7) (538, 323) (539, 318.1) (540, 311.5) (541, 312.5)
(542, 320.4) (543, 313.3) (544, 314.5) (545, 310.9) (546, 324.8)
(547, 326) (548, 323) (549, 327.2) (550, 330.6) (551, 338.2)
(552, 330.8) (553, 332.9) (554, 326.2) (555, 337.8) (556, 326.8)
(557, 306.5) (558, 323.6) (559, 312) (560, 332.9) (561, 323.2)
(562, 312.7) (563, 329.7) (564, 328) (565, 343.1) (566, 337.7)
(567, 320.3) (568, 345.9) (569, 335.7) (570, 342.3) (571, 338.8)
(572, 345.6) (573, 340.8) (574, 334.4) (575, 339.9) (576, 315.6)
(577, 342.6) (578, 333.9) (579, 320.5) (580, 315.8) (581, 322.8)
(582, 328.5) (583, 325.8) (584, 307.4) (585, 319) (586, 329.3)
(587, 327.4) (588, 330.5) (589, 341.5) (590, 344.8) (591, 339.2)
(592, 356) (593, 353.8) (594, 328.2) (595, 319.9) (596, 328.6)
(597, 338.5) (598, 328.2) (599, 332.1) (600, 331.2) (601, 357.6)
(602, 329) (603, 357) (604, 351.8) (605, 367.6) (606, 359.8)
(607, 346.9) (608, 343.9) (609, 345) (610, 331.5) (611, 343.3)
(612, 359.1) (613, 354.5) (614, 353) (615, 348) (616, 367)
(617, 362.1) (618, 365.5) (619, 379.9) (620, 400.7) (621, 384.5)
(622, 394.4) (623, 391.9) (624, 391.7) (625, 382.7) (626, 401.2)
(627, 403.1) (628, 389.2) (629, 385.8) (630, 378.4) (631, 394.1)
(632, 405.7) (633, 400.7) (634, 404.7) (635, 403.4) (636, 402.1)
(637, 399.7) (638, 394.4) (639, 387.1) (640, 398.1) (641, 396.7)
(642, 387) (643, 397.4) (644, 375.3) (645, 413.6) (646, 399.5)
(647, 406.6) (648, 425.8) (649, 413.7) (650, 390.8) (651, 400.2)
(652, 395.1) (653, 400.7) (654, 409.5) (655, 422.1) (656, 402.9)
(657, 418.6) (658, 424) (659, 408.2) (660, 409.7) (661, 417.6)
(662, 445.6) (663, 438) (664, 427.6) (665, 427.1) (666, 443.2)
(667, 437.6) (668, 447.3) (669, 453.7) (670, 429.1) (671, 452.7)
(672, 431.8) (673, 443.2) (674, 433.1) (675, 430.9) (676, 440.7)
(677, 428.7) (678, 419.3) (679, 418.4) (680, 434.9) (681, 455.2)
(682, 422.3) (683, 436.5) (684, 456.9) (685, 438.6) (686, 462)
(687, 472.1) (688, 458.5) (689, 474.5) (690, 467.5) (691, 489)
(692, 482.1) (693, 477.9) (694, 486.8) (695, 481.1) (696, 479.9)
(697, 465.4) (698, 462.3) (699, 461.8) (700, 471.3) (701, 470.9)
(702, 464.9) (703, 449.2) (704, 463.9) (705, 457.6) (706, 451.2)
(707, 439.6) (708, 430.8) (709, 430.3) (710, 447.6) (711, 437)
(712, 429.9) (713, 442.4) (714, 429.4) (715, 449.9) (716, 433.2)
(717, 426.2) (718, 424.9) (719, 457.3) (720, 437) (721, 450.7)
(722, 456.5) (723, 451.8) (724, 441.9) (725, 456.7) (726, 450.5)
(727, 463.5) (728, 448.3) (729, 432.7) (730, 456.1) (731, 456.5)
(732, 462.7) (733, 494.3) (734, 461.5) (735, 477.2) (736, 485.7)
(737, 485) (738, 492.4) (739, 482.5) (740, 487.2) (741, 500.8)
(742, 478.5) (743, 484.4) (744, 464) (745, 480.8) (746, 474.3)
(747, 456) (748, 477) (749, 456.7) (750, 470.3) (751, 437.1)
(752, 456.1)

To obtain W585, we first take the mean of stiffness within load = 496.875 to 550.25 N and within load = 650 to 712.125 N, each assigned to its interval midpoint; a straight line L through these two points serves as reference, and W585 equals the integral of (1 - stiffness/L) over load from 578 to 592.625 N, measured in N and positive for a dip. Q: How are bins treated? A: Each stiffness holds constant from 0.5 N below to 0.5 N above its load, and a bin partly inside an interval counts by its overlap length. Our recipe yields 1.3 N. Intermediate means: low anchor 309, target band 330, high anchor 443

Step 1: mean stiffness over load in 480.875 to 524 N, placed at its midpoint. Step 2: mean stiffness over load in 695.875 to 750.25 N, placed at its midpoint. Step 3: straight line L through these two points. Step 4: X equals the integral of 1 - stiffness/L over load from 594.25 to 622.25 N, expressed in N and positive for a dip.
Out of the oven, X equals 1.8 N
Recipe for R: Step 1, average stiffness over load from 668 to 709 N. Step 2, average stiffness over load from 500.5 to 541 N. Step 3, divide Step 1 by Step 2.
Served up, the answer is 1.47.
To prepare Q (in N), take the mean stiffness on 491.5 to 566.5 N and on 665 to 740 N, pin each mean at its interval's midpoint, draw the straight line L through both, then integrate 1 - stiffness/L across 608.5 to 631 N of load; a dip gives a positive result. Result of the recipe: 0.71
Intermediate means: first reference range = 312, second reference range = 453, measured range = 374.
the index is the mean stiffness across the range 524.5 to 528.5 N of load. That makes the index 313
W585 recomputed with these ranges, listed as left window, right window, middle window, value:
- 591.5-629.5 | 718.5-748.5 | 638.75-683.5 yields -1.8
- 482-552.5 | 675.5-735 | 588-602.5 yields 1.2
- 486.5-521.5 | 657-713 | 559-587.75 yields 2.0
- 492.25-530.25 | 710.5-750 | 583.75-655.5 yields 1.8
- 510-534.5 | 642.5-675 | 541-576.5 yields 1.0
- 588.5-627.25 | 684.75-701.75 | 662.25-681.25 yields 0.2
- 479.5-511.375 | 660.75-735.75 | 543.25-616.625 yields 5.6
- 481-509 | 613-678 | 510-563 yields 2.1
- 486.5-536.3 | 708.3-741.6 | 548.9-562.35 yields 0.3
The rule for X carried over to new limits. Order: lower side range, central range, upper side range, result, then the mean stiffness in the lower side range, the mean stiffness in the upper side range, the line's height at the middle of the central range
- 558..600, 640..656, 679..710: 0.2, 331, 459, 408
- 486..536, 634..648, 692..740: 0.1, 303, 457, 401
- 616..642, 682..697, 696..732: -1.2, 391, 449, 433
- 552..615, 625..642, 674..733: -0.5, 335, 452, 384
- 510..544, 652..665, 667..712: 0.2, 310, 452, 425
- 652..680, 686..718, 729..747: -0.4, 428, 476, 452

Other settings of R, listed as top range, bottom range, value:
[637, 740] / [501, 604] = 1.37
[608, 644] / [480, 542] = 1.25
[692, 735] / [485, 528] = 1.52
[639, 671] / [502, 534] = 1.35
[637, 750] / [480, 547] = 1.45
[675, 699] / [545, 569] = 1.39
